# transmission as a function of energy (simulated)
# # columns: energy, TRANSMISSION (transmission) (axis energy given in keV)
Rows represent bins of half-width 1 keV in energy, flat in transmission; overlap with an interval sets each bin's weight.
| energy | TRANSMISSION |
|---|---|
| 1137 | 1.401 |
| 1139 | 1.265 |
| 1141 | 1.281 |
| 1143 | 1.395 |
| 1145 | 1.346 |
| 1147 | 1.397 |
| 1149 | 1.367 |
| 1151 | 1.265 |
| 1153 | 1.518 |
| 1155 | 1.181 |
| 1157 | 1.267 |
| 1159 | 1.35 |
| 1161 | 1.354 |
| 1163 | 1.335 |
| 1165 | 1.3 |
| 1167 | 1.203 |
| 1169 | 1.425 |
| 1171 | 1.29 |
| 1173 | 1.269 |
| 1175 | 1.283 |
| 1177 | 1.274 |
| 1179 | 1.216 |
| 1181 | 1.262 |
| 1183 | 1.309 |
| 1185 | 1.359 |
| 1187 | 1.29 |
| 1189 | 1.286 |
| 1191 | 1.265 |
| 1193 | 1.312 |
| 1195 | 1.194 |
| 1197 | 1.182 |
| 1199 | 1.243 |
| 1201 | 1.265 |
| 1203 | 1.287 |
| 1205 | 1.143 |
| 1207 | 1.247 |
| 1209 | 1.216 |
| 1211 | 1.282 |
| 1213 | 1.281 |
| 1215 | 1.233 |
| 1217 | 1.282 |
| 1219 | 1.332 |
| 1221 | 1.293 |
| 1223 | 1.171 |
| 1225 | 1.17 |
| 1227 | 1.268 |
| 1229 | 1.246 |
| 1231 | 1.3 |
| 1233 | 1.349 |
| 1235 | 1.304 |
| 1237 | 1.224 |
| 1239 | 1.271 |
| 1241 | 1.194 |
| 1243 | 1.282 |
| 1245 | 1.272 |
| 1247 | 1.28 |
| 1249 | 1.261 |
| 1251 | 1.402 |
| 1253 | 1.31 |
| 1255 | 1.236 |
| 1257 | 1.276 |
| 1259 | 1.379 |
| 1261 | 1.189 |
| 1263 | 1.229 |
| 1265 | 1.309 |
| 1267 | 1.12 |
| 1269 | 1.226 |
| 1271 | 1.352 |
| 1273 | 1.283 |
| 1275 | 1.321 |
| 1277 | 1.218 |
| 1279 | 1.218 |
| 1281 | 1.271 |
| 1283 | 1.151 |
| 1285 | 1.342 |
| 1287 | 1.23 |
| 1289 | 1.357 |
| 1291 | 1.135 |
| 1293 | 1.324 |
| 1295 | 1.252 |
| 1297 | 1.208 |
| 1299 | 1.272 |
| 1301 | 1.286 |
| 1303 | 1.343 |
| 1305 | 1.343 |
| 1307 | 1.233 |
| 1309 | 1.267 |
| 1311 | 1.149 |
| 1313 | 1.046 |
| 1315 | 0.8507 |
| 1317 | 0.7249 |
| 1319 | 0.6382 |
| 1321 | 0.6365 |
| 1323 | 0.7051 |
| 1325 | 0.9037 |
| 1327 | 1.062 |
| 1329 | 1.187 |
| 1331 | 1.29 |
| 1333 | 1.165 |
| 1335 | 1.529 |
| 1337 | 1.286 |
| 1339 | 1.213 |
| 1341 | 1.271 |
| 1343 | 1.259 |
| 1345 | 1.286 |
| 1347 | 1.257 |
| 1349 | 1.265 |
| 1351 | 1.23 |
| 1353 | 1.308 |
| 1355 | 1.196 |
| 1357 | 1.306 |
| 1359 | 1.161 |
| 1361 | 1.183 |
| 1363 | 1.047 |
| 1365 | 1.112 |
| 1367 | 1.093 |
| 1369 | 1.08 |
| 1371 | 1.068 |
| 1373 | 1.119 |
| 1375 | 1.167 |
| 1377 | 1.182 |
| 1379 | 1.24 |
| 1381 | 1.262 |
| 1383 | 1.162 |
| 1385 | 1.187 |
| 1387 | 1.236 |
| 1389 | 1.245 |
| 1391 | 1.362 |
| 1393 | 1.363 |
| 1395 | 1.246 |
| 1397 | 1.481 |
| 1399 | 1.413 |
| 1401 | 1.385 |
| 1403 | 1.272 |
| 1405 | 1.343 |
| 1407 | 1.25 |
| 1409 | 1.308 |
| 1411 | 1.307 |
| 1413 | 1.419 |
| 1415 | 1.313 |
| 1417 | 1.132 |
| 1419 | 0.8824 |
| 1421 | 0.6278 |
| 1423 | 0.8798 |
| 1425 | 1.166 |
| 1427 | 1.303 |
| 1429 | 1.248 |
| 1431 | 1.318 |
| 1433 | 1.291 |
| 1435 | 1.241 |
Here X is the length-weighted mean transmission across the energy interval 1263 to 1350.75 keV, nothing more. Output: 1.18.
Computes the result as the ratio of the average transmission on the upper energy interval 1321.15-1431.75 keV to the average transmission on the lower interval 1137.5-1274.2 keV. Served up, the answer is 0.94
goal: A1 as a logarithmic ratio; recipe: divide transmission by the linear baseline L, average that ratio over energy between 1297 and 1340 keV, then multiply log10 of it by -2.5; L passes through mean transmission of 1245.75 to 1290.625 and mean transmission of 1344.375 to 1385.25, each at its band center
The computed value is 0.11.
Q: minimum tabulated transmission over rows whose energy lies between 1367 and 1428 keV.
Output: 0.6278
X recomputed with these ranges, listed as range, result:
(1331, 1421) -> 1.23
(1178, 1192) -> 1.28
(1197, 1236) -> 1.26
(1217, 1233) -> 1.26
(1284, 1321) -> 1.15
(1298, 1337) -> 1.09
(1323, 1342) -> 1.19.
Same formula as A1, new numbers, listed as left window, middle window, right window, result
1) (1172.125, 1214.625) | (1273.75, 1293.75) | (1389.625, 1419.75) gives 0.02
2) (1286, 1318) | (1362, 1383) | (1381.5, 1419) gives 0.11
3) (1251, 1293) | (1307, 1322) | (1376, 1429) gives 0.33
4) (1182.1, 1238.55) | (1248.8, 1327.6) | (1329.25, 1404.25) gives 0.07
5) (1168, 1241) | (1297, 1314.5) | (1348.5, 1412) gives 0.02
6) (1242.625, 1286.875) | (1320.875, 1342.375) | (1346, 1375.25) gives 0.06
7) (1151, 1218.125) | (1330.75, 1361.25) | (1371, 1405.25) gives 0.00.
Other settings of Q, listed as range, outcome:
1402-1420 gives 0.8824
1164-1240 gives 1.143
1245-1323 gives 0.6365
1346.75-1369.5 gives 1.047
